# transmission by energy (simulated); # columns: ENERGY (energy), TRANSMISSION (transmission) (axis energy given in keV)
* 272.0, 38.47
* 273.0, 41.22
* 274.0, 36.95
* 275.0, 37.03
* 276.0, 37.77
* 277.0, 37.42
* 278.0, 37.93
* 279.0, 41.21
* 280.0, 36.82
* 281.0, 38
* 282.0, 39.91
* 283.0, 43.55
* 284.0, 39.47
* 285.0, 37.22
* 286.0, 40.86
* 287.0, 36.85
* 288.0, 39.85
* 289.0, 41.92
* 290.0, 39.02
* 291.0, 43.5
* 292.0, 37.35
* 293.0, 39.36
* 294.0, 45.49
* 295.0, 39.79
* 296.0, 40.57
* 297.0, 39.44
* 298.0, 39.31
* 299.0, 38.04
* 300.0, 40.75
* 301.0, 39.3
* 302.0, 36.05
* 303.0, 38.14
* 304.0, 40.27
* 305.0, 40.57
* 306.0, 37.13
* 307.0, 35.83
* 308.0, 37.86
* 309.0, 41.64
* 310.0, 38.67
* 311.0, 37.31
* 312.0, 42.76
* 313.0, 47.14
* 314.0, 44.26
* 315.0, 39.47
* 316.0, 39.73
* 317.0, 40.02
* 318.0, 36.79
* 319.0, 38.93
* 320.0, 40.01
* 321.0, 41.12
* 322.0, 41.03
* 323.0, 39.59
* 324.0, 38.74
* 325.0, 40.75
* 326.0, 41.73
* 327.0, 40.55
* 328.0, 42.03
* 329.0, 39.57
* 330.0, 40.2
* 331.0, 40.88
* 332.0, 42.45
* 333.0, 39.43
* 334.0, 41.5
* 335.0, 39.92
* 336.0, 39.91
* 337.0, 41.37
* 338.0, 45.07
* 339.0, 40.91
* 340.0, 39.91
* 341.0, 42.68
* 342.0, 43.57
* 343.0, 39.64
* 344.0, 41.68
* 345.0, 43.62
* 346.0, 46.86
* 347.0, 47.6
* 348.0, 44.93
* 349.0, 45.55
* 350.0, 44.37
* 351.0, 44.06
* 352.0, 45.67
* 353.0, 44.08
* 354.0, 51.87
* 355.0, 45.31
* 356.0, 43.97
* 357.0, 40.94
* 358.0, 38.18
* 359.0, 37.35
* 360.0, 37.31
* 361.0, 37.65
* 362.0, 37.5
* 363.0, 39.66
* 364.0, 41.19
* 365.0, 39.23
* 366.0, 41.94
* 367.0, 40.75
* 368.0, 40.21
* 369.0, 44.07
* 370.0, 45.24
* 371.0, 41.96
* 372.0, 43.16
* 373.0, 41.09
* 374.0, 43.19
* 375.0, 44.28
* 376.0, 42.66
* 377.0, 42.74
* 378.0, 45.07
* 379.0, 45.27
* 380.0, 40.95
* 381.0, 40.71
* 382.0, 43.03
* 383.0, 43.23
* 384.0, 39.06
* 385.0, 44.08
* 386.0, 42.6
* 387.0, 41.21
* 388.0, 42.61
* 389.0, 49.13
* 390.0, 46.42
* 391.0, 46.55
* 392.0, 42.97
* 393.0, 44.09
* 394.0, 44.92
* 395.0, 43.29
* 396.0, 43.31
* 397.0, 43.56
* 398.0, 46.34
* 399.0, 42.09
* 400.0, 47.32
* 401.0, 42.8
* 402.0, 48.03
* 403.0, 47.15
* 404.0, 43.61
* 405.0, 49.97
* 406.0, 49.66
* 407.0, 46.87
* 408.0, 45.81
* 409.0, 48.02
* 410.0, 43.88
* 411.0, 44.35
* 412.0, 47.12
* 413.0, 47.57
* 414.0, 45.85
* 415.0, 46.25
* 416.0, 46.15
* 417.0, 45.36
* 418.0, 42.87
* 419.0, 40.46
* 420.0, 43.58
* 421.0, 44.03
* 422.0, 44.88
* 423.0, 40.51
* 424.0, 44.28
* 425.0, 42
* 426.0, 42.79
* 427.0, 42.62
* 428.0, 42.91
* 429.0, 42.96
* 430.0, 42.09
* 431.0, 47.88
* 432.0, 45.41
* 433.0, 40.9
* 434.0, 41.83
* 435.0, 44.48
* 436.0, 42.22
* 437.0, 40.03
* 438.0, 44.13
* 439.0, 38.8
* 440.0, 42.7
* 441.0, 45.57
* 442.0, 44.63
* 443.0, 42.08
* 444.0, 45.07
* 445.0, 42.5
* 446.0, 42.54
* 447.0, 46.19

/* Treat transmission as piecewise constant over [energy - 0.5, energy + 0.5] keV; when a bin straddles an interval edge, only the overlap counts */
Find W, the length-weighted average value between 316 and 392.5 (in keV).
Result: 42.1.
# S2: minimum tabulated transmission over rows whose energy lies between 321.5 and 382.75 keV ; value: 37.31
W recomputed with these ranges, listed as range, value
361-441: 43.6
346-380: 42.7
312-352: 41.8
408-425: 44.7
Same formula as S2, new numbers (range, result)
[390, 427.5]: 40.46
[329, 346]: 39.43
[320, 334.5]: 38.74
